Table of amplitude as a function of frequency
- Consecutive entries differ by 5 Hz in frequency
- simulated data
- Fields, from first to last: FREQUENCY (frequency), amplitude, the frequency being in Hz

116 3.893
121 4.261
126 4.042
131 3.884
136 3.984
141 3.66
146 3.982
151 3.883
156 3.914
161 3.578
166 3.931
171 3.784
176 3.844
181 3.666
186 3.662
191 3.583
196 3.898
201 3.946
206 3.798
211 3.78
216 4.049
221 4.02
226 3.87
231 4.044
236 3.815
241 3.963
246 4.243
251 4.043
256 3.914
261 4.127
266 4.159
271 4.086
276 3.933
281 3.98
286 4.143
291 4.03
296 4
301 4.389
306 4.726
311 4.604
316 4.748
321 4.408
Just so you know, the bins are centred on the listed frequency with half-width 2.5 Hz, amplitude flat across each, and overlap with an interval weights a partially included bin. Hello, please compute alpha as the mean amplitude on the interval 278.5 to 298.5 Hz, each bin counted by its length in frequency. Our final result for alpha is 4.04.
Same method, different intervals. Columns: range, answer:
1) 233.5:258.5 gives 4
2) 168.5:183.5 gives 3.76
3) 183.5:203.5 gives 3.77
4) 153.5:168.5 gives 3.81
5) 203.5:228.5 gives 3.9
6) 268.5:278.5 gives 4.01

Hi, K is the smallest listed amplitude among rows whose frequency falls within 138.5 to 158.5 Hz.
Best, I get 3.66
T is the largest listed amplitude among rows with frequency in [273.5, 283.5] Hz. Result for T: 3.98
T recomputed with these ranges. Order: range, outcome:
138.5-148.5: 3.982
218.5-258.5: 4.243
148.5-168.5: 3.931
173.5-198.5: 3.898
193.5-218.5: 4.049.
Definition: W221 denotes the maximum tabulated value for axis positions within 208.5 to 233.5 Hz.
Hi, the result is 4.049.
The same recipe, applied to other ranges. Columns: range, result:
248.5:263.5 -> 4.127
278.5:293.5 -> 4.143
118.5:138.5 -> 4.261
